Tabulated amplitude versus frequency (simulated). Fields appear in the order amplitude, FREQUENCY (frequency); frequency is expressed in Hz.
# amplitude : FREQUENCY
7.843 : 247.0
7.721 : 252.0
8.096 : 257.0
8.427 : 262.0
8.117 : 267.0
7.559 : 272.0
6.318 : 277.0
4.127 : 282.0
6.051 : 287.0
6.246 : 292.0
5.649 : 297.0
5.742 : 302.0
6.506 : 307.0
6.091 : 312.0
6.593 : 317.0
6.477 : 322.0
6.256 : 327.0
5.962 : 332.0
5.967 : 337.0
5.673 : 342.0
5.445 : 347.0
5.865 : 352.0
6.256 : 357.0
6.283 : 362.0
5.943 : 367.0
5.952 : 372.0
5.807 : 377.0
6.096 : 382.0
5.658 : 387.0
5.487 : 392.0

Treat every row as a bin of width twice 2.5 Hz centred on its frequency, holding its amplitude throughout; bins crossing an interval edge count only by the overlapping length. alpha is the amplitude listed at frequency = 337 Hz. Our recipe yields 5.967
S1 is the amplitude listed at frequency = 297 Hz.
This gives 5.649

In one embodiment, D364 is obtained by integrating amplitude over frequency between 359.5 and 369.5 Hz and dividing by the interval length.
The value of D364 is 6.11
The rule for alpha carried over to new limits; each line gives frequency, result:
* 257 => 8.096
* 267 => 8.117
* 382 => 6.096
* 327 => 6.256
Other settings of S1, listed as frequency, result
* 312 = 6.091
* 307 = 6.506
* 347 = 5.445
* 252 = 7.721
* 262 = 8.427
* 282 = 4.127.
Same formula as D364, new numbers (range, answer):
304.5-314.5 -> 6.3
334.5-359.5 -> 5.84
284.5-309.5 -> 6.04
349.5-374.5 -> 6.06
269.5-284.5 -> 6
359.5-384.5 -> 6.02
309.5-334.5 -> 6.28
